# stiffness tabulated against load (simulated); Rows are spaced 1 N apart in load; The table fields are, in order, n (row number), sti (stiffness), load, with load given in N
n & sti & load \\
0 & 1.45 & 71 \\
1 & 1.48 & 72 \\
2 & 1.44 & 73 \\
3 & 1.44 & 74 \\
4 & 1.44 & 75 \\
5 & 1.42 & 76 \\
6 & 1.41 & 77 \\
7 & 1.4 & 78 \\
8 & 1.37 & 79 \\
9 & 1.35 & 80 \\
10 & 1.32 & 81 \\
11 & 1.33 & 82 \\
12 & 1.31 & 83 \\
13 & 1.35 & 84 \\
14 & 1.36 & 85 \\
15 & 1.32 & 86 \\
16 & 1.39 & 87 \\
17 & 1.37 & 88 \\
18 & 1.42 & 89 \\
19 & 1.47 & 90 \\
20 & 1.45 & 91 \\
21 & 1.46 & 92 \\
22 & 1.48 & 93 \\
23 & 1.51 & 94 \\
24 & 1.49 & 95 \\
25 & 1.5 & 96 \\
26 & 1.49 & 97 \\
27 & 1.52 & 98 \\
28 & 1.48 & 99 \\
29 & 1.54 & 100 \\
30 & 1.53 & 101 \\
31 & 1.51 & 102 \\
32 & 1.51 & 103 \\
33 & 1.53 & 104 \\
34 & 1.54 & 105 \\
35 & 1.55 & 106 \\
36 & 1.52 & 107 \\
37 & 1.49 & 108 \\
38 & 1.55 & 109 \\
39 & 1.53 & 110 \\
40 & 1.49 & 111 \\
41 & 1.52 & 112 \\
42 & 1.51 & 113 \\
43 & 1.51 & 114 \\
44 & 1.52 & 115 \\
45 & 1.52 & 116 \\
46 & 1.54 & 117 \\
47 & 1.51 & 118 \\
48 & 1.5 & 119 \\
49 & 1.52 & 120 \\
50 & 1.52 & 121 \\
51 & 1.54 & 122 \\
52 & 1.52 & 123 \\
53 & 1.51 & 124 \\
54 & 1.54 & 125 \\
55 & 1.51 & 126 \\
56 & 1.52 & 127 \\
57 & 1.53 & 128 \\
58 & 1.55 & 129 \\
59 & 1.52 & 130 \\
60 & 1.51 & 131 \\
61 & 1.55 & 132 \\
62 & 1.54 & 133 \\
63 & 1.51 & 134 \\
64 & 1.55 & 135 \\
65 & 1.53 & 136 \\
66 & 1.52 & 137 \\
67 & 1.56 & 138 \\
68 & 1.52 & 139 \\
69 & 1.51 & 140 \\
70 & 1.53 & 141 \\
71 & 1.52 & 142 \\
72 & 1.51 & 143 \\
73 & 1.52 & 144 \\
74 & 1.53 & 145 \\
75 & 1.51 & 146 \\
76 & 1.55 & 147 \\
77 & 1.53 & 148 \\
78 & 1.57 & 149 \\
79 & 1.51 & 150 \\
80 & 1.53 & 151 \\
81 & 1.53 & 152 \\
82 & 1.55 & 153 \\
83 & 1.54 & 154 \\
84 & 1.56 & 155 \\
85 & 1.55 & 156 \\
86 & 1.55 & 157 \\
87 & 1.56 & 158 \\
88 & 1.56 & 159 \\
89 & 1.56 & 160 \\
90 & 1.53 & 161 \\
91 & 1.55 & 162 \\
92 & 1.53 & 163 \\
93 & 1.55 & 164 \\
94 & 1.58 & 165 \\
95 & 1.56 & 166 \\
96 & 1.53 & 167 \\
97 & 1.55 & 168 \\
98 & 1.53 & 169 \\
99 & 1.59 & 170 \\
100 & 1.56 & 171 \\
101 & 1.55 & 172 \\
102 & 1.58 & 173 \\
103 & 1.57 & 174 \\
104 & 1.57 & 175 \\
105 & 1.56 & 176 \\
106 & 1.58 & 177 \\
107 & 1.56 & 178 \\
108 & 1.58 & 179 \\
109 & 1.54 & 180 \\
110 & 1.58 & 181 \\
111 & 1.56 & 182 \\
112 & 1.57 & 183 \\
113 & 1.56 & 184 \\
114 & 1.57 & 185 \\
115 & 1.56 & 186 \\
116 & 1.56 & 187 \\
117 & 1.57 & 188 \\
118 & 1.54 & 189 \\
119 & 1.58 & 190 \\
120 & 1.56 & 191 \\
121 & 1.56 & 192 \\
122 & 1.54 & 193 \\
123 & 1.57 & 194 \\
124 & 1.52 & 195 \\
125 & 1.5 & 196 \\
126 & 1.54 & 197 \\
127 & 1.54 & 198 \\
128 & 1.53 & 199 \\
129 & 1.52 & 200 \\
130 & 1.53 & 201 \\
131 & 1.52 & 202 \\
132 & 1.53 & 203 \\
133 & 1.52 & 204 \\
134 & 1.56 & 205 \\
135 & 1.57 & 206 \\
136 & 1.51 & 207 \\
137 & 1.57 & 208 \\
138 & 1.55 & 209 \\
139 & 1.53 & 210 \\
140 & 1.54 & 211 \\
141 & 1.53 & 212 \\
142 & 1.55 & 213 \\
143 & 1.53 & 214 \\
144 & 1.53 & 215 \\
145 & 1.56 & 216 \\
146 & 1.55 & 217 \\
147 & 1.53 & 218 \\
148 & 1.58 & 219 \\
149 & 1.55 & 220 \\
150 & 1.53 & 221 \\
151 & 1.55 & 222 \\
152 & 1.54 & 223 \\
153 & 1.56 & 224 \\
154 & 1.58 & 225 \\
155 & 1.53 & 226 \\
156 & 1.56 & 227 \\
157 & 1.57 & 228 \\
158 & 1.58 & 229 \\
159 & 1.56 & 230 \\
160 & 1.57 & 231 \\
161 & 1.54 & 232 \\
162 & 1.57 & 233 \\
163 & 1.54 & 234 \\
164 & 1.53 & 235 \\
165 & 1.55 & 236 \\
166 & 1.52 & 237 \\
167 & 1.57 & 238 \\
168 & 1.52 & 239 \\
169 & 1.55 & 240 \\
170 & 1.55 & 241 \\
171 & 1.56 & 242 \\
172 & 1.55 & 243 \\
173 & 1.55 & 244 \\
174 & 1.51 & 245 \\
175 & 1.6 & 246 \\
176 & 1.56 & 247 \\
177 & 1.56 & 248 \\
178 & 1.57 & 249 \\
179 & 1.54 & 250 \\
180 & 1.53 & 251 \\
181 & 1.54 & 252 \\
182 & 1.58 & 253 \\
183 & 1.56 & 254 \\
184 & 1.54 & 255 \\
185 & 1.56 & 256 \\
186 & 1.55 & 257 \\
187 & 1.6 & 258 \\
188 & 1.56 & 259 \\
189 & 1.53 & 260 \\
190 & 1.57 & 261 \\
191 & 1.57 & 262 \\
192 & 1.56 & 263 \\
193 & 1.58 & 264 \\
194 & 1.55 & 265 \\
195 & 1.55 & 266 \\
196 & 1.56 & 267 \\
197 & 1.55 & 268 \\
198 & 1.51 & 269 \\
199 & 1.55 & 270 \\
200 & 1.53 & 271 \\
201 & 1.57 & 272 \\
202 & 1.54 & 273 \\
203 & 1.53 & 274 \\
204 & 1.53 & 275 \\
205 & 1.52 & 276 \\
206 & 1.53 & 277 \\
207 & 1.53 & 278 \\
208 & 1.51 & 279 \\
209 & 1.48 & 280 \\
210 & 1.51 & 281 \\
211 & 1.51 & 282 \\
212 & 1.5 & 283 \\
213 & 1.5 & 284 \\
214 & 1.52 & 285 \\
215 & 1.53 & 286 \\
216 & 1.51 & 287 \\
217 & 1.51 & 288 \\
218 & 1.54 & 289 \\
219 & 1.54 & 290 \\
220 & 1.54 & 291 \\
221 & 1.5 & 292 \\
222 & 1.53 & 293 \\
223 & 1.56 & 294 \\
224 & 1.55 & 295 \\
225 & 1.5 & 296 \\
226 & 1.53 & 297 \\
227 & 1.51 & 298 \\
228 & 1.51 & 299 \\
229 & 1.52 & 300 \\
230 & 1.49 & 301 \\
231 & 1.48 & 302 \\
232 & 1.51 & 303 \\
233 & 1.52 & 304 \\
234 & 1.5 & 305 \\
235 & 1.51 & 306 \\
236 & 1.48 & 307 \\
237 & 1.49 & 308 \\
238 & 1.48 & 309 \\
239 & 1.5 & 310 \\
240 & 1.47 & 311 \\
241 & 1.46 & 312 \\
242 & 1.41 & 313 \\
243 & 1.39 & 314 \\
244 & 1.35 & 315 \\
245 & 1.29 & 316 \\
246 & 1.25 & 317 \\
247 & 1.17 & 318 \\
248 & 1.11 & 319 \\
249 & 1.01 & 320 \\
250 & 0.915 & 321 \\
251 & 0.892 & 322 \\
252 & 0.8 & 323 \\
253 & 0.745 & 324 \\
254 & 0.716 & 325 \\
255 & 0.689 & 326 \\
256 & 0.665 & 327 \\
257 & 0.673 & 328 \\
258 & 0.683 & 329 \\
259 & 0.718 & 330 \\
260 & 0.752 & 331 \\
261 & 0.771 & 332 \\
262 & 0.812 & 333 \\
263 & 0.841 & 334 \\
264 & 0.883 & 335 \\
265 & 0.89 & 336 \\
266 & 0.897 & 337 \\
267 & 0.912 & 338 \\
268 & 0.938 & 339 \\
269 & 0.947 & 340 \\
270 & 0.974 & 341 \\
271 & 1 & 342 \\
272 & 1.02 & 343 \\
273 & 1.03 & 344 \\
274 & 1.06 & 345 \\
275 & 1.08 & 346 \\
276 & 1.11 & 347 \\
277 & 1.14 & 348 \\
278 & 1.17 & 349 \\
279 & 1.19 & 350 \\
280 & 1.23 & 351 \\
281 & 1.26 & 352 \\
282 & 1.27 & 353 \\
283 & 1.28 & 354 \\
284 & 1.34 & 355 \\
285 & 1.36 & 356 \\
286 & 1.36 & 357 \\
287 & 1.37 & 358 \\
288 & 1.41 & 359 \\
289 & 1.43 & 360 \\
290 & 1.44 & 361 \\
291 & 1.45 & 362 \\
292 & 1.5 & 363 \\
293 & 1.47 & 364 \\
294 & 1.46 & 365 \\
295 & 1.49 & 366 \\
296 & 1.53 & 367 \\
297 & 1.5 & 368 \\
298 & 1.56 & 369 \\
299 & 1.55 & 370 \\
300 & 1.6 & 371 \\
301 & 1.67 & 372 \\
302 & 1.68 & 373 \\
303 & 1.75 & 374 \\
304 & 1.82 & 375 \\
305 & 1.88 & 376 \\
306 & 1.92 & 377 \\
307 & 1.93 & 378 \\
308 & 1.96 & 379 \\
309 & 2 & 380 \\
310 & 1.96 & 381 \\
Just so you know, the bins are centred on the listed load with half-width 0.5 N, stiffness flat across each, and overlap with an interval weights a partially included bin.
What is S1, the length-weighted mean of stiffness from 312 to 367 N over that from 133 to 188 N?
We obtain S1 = 0.71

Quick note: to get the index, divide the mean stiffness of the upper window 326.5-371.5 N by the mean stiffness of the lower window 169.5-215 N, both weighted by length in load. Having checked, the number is 0.75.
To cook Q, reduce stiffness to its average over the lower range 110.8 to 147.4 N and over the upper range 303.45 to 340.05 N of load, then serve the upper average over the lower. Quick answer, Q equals 0.7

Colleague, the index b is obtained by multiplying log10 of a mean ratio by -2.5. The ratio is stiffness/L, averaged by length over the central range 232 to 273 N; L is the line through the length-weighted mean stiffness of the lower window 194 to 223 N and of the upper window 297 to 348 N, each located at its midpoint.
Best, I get -0.13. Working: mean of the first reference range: 1.54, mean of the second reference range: 1.12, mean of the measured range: 1.55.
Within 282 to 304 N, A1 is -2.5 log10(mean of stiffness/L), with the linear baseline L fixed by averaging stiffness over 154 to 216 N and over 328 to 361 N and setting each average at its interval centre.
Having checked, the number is -0.24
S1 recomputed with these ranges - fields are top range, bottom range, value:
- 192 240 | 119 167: 1.01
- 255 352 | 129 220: 0.84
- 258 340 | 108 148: 0.87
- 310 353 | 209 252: 0.66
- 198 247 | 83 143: 1.03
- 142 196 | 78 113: 1.06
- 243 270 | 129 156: 1.02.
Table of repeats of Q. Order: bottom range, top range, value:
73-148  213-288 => 1.04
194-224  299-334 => 0.75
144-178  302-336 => 0.71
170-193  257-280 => 0.99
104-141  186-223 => 1.01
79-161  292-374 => 0.83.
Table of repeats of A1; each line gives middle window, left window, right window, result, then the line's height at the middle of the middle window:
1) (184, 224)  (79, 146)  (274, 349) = -0.124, 1.38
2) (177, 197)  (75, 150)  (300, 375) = -0.115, 1.4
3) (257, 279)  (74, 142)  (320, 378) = -0.199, 1.29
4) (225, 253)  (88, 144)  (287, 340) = -0.172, 1.32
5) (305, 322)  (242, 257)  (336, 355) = -0.066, 1.24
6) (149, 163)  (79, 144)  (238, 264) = -0.024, 1.51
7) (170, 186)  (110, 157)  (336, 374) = -0.062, 1.48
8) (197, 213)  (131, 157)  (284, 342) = -0.087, 1.42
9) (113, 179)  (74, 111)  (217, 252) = -0.036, 1.49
